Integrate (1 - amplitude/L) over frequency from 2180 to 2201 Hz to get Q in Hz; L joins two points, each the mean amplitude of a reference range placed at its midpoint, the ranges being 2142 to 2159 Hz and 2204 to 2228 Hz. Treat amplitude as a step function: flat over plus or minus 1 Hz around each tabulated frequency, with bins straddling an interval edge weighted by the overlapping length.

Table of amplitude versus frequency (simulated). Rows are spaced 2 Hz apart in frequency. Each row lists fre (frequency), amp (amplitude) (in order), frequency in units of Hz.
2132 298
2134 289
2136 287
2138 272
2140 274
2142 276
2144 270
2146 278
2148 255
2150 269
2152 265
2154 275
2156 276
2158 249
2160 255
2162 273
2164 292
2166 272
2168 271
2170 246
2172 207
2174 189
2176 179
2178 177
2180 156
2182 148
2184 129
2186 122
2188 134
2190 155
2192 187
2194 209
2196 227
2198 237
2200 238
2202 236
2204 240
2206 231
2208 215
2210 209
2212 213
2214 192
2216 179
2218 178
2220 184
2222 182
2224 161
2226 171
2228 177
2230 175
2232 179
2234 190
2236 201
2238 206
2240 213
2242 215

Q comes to 4.1 Hz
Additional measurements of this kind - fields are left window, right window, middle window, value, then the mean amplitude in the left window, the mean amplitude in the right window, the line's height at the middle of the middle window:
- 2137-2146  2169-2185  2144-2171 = -4.5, 274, 179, 231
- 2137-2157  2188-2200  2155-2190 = 4.0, 271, 200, 233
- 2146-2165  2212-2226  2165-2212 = 4.3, 268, 181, 223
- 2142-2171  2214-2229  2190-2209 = -1.3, 268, 177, 208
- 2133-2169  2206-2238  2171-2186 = 4.6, 272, 189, 240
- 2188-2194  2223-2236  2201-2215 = -3.7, 171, 177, 174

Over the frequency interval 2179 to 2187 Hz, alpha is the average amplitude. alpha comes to 139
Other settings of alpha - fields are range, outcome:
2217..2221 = 181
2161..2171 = 271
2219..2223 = 183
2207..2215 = 207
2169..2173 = 226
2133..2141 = 280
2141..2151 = 270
